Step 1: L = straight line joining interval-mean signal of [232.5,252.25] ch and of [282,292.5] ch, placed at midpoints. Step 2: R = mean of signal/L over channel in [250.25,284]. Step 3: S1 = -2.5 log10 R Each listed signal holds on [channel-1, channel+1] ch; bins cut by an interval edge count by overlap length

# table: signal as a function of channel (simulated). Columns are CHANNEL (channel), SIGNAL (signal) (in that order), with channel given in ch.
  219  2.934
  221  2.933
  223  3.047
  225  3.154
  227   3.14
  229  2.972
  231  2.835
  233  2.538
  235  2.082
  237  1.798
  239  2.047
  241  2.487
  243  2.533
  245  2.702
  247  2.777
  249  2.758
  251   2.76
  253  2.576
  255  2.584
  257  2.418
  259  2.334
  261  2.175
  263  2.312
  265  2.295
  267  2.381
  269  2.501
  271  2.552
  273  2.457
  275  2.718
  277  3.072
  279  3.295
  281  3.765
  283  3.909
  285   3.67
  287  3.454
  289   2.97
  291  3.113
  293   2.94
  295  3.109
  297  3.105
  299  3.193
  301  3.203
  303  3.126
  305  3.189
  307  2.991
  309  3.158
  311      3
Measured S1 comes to 0.10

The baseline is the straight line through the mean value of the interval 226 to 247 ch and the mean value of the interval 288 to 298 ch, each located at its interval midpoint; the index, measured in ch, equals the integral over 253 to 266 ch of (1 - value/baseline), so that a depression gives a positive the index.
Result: 1.74 ch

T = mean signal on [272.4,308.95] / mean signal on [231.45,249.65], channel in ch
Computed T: 1.32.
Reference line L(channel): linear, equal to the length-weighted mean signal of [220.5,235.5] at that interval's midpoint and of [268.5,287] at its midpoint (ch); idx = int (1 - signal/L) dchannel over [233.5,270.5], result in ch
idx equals 7.1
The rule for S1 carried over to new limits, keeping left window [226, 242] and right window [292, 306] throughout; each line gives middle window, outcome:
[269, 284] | -0.058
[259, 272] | 0.181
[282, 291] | -0.154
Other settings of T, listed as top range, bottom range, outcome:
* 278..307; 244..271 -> 1.31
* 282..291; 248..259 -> 1.33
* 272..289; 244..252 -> 1.19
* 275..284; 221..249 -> 1.30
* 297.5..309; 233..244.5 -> 1.40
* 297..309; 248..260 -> 1.22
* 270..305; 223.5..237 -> 1.16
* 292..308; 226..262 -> 1.23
